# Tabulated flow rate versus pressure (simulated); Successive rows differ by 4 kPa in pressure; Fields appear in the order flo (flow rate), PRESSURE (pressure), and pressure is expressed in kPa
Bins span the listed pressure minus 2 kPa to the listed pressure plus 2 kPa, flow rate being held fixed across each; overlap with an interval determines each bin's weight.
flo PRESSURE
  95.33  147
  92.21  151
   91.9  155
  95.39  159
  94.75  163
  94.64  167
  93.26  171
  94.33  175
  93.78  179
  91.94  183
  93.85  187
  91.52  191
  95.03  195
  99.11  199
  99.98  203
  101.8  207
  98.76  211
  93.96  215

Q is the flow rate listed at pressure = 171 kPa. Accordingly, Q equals 93.26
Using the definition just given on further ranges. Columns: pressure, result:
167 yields 94.64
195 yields 95.03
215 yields 93.96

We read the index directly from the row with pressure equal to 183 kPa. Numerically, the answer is 91.94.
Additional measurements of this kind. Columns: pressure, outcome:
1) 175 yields 94.33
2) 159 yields 95.39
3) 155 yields 91.9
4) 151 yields 92.21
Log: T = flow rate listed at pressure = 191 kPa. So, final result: 91.52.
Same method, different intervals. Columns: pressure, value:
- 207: 101.8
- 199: 99.11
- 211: 98.76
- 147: 95.33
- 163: 94.75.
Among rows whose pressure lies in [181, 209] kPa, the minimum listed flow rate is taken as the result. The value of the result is 91.52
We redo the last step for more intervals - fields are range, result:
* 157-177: 93.26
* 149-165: 91.9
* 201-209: 99.98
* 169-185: 91.94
